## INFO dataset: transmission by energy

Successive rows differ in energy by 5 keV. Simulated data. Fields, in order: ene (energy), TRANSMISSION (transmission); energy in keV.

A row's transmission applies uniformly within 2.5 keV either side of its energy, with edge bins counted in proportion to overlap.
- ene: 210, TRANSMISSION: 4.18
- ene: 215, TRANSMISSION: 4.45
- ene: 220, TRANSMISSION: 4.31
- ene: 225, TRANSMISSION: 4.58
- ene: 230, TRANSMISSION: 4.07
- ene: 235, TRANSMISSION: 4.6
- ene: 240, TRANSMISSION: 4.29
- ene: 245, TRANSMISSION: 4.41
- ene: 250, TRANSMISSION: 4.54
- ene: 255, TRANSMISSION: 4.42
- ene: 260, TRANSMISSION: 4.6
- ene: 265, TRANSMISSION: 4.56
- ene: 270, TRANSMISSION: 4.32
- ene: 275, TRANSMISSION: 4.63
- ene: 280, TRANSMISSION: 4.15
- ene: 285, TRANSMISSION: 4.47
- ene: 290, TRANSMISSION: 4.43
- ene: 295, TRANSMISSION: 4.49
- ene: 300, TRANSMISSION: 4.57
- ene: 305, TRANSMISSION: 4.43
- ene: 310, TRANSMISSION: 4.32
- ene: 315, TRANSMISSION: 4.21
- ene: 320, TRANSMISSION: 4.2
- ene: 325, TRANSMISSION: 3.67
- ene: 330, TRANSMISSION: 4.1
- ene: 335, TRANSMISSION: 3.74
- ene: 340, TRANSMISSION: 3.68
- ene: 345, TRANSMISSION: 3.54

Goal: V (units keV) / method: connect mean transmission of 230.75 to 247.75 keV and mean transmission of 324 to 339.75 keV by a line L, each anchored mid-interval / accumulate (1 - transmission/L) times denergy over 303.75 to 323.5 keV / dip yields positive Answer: -1.5 keV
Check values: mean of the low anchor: 4.4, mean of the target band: 4.25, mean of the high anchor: 3.83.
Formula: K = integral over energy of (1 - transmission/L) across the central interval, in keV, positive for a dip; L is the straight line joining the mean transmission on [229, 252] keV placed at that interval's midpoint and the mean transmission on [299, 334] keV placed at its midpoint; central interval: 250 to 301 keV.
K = -2.0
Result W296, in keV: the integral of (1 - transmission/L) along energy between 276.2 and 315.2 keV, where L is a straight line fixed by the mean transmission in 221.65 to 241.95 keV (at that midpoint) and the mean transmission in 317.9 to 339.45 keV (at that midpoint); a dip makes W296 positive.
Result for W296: -3.2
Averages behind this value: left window 4.38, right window 3.9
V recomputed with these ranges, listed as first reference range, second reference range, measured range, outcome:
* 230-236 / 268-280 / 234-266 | -0.6 keV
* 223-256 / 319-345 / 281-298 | -1.4 keV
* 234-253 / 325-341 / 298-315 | -1.7 keV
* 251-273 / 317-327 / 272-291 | -0.5 keV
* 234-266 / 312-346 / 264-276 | -0.4 keV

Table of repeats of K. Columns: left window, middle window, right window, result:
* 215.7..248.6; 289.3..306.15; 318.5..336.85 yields -1.8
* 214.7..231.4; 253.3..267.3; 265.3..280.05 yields -0.4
